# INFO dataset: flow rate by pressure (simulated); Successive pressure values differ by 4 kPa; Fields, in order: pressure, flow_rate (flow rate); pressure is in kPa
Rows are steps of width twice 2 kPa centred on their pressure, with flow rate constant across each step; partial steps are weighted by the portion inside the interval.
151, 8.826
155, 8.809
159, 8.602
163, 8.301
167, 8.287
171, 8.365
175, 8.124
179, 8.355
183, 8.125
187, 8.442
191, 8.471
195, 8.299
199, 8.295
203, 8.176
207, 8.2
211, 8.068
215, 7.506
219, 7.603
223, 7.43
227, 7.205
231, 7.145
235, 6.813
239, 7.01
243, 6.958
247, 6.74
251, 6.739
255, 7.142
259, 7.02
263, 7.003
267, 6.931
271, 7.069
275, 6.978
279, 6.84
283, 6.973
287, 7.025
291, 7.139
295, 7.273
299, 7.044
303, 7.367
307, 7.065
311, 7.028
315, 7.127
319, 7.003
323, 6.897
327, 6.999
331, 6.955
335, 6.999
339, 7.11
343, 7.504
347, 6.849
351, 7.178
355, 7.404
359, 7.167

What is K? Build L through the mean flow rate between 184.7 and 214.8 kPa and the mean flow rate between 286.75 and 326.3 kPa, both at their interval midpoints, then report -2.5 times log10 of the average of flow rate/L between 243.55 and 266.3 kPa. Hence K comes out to 0.11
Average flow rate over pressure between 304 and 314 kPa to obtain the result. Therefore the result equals 7.09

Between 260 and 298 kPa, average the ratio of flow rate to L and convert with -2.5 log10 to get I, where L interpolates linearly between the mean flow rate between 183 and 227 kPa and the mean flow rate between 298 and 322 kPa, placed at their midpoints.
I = 0.05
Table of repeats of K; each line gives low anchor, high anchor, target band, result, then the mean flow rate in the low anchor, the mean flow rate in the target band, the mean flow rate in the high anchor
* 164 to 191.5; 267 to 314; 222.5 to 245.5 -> 0.09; 8.3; 7.06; 7.07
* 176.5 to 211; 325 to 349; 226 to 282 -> 0.12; 8.28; 6.97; 7.07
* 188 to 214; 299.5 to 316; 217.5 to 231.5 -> 0.09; 8.23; 7.36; 7.14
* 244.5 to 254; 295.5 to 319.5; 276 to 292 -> 0.00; 6.79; 6.98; 7.12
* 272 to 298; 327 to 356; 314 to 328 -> 0.01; 7.04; 7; 7.12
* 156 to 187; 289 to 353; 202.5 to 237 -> 0.06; 8.33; 7.55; 7.1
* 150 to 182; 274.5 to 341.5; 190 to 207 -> -0.02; 8.44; 8.29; 7.05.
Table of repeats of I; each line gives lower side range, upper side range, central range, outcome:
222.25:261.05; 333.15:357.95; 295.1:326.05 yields 0.01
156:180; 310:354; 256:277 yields 0.09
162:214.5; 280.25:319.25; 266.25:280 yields 0.06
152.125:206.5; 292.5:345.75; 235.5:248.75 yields 0.13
